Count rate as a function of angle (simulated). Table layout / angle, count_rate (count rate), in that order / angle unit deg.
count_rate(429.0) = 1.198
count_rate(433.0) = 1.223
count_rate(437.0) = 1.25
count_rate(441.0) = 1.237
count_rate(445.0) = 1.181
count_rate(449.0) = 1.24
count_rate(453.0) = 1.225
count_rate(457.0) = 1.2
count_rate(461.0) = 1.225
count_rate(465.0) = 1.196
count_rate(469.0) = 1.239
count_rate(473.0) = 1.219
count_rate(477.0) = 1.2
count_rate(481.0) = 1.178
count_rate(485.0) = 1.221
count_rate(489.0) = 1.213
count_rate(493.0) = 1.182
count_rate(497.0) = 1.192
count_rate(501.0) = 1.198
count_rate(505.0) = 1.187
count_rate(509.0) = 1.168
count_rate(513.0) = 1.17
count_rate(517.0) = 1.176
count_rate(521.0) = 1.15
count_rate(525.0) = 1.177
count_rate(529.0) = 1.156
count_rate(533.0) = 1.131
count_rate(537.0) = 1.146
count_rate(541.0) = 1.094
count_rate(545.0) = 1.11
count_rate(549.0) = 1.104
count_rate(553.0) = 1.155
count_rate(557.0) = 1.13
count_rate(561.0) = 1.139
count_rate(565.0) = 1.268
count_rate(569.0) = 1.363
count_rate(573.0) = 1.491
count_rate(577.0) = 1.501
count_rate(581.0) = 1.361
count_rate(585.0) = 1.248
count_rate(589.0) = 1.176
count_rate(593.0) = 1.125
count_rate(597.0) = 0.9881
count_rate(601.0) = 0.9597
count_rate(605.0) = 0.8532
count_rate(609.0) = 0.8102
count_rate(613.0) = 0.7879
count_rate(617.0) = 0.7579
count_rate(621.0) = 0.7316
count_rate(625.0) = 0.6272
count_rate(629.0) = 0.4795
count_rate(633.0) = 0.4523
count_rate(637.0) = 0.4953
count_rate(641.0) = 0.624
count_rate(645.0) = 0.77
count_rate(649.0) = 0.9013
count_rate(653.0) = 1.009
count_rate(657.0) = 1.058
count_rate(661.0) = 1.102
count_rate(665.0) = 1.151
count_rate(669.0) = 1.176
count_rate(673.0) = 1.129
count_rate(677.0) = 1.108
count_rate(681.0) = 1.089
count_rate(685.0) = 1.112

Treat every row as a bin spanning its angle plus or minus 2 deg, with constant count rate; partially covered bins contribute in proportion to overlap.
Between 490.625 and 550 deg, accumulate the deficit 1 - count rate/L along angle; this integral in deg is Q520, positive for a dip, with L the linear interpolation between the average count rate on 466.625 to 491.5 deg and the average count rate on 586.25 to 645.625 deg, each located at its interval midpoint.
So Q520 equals -4.2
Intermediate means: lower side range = 1.21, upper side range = 0.782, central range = 1.16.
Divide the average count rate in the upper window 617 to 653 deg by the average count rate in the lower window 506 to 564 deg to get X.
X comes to 0.6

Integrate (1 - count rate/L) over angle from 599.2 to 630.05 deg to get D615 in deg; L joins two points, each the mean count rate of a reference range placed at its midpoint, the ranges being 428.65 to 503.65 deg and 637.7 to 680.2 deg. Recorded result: 8.4 deg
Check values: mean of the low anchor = 1.21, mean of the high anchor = 0.99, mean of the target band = 0.758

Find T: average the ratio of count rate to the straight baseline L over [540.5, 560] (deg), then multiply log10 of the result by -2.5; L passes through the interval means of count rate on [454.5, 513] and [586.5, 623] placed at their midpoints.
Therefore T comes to -0.08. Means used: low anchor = 1.2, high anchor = 0.915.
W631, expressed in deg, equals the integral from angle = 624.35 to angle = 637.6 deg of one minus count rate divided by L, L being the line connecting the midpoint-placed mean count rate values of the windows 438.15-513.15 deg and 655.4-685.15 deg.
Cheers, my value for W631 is 7.4 deg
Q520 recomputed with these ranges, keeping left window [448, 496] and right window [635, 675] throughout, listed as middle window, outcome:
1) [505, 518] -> -0.2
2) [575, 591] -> -4.2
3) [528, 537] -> -0.2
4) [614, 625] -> 3.0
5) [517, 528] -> -0.3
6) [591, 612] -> 1.7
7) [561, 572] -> -2.3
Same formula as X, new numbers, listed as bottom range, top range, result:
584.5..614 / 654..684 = 1.13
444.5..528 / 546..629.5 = 0.89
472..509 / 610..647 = 0.54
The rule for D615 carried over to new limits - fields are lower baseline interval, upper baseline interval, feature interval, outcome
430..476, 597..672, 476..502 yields -1.3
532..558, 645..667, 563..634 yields 4.8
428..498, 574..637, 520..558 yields -2.8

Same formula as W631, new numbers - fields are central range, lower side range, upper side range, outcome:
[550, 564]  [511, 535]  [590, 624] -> -1.4 deg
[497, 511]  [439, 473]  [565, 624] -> -0.2 deg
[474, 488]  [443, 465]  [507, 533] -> -0.1 deg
